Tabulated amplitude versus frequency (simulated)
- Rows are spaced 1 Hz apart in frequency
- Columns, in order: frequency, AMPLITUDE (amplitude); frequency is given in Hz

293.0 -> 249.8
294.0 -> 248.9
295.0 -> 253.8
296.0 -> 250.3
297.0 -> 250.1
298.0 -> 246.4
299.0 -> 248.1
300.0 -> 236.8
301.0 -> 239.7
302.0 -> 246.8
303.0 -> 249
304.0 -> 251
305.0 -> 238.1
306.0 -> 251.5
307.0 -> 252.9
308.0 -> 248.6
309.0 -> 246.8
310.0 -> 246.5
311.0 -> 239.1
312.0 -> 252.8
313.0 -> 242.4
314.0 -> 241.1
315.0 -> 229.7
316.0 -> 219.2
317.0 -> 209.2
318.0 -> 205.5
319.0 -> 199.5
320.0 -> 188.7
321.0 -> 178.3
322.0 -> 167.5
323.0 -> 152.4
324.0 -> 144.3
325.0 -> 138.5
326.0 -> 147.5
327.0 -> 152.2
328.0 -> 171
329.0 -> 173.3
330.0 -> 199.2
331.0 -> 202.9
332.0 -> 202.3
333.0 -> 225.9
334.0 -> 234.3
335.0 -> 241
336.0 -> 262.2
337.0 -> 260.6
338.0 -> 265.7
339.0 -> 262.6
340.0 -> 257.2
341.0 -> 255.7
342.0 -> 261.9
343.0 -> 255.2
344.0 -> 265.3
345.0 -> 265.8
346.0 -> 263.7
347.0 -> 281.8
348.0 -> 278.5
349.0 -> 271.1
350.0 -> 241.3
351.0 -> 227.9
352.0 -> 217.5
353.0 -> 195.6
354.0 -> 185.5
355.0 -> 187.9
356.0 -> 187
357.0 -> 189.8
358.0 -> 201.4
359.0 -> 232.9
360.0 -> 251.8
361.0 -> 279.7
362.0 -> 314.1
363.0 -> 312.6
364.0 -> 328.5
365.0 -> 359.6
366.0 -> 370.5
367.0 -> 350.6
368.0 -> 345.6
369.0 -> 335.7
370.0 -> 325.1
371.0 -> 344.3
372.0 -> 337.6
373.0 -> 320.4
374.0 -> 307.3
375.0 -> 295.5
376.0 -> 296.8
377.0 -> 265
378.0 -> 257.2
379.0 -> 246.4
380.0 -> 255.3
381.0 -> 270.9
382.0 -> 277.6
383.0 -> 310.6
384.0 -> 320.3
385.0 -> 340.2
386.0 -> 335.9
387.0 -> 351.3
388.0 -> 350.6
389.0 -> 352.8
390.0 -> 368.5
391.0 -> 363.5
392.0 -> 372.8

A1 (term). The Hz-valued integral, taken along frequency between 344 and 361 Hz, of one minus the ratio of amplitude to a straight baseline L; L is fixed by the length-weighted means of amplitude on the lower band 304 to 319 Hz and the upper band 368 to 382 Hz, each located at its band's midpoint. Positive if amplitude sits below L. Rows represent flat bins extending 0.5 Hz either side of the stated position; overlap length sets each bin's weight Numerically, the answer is 2.7 Hz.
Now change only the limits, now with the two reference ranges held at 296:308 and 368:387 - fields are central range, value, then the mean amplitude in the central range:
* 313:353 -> 7.4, 221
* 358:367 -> -0.3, 303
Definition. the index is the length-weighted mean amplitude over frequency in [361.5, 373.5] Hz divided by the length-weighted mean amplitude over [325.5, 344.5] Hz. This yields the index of 1.49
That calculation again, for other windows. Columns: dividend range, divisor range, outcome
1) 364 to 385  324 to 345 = 1.41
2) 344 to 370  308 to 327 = 1.32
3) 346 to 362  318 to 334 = 1.30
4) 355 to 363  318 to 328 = 1.44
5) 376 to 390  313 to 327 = 1.63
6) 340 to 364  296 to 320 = 1.04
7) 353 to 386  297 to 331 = 1.34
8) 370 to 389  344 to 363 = 1.28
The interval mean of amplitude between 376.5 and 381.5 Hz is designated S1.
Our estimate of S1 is 259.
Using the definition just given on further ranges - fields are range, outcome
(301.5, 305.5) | 246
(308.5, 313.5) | 246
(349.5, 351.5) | 235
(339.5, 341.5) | 256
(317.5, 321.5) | 193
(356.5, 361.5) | 231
